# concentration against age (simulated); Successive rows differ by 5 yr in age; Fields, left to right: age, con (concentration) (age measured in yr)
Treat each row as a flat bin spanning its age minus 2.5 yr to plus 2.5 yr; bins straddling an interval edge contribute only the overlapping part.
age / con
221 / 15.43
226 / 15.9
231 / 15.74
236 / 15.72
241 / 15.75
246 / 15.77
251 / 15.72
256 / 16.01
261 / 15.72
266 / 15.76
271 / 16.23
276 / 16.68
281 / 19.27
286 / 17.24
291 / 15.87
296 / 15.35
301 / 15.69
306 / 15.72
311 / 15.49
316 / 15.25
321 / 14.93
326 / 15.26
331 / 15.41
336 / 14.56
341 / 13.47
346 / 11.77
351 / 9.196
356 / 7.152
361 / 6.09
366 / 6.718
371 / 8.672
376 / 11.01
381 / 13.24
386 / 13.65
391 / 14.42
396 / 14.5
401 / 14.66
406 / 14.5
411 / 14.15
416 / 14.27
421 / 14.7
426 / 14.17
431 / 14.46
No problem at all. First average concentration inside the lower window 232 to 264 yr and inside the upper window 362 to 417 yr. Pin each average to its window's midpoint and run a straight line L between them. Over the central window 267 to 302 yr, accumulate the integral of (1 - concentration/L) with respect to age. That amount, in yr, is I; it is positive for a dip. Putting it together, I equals -3.96 yr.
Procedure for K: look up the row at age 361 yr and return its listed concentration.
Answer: 6.09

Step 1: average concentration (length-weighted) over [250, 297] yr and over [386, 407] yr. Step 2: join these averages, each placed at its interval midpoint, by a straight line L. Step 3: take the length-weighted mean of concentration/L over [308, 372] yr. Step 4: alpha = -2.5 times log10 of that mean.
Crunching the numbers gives 0.28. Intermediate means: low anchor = 16.4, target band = 11.9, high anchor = 14.4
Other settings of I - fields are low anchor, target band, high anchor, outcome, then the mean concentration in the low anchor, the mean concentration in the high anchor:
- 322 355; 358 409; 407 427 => 7.9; 13.1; 14.3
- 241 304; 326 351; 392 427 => 3.1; 16.3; 14.4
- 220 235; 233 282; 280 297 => 0.4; 15.7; 16.9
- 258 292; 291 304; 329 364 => -0.6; 16.7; 11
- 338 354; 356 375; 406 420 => 7.5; 11.4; 14.3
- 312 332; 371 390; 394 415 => 3.1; 15.2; 14.4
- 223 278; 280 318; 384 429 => -1.7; 15.9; 14.3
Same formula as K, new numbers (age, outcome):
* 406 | 14.5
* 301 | 15.69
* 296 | 15.35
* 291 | 15.87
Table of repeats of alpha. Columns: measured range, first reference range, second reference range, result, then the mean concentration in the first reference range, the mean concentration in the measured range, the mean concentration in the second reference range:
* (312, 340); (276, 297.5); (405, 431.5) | 0.08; 17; 15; 14.4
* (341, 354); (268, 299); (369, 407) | 0.31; 16.7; 10.9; 13.1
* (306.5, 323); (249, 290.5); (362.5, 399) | -0.05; 16.6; 15.3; 11.6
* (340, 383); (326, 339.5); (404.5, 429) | 0.47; 14.9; 9.53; 14.4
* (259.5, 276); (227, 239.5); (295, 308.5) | -0.02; 15.8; 16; 15.6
